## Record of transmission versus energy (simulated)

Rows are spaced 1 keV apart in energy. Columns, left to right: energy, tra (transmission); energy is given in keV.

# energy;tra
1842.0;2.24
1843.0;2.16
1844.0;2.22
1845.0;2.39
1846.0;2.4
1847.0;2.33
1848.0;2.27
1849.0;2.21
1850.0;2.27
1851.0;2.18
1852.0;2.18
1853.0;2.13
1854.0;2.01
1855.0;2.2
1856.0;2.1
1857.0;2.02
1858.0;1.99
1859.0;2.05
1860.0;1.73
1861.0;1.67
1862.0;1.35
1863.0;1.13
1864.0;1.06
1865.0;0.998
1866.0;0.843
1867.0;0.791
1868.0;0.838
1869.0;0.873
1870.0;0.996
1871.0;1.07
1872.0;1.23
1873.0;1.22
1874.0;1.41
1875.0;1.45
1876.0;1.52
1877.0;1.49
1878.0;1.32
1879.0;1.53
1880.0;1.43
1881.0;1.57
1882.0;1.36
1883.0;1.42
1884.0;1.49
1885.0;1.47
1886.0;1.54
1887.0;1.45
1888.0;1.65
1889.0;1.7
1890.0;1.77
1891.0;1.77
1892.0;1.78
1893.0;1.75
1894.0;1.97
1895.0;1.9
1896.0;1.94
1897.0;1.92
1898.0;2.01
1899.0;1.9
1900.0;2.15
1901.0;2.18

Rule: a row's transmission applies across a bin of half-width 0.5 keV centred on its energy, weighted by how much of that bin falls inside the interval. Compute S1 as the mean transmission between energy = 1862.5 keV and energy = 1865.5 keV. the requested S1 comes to 1.06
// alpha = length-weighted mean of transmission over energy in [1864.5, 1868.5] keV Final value 0.867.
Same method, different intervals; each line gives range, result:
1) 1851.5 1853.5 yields 2.16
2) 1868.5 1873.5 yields 1.08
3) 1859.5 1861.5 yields 1.7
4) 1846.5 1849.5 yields 2.27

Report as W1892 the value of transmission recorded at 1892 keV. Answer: 1.78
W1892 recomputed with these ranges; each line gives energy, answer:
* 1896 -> 1.94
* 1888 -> 1.65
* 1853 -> 2.13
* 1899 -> 1.9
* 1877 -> 1.49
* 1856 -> 2.1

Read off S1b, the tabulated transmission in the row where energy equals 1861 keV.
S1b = 1.67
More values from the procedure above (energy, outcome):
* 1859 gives 2.05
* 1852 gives 2.18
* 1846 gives 2.4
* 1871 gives 1.07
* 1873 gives 1.22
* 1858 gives 1.99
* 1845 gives 2.39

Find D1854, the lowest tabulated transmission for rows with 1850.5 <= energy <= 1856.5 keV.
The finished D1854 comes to 2.01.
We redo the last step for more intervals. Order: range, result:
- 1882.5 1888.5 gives 1.42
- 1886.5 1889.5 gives 1.45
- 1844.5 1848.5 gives 2.27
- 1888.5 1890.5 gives 1.7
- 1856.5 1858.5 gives 1.99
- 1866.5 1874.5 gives 0.791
